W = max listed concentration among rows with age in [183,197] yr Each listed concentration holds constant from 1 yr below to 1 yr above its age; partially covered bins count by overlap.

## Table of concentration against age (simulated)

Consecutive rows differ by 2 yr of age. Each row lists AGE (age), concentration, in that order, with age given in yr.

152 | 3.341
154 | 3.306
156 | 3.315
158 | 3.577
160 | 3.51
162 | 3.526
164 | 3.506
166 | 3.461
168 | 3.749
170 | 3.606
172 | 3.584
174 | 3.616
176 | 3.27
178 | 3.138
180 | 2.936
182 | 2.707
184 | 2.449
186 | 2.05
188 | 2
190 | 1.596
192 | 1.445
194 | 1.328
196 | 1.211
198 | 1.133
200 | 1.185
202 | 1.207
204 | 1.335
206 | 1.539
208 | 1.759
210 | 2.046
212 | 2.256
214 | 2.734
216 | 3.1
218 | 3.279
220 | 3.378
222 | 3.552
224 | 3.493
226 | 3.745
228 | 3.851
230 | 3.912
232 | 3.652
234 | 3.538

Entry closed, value 2.449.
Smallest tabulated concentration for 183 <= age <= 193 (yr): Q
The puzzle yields 1.445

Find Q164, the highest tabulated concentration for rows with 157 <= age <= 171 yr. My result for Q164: 3.749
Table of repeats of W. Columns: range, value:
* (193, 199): 1.328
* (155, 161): 3.577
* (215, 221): 3.378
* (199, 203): 1.207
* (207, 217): 3.1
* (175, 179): 3.27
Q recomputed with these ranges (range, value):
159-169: 3.461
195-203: 1.133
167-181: 2.936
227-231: 3.851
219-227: 3.378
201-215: 1.207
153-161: 3.306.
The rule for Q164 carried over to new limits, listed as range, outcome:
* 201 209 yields 1.759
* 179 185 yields 2.936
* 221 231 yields 3.912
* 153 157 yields 3.315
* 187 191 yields 2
